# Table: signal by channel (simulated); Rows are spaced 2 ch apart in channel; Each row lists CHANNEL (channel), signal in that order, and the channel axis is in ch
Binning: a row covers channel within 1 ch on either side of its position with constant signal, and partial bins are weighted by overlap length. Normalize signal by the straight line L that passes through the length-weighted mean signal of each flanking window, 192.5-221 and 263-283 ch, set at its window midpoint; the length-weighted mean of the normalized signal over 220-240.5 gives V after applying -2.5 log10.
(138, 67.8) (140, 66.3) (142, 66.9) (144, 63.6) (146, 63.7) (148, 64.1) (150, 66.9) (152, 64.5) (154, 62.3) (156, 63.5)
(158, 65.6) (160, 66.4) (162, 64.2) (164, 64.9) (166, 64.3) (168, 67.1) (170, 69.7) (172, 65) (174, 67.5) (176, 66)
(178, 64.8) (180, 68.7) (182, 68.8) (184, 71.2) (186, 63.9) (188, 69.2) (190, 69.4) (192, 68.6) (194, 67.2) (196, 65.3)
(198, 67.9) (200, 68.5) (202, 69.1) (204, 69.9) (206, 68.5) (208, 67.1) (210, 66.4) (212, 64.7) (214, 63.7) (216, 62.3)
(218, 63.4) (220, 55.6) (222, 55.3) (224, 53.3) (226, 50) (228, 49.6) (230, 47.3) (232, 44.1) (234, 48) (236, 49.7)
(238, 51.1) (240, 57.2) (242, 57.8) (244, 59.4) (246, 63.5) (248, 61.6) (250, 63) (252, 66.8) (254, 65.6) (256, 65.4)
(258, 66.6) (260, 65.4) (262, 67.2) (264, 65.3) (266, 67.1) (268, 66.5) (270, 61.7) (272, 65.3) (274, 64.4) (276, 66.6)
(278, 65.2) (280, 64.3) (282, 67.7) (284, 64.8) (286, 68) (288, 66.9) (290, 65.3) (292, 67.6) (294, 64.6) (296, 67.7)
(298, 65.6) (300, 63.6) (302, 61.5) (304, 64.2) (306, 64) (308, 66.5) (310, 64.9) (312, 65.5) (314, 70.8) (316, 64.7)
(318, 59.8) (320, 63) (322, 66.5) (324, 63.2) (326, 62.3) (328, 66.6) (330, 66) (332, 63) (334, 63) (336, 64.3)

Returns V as 0.28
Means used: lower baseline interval 65.7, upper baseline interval 65.4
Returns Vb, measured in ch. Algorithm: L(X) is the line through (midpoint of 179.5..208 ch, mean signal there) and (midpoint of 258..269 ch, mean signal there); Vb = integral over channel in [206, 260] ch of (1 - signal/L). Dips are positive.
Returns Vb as 6.79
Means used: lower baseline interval 68.3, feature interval 58.7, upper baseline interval 66.3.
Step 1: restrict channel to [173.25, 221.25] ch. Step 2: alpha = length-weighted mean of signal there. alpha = 66.5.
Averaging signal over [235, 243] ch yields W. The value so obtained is 54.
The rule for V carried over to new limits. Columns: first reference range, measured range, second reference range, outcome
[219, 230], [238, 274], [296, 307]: -0.11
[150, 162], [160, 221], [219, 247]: -0.12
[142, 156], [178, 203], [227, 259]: -0.11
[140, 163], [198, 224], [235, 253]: -0.06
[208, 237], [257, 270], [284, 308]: -0.08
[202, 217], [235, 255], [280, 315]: 0.11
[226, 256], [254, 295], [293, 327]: -0.10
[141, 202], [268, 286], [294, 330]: 0.00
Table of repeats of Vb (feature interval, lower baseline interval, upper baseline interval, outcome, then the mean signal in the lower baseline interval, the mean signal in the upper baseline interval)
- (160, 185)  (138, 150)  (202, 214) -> -0.26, 65.3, 67.2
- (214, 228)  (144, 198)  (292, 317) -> 1.97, 66.2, 65.4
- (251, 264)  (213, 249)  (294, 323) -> -1.69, 55.2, 64.9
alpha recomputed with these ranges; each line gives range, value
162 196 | 67.1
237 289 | 64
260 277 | 65.5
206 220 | 64.2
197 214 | 67.5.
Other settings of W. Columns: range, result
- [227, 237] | 47.7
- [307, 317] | 66.5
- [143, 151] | 64.6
